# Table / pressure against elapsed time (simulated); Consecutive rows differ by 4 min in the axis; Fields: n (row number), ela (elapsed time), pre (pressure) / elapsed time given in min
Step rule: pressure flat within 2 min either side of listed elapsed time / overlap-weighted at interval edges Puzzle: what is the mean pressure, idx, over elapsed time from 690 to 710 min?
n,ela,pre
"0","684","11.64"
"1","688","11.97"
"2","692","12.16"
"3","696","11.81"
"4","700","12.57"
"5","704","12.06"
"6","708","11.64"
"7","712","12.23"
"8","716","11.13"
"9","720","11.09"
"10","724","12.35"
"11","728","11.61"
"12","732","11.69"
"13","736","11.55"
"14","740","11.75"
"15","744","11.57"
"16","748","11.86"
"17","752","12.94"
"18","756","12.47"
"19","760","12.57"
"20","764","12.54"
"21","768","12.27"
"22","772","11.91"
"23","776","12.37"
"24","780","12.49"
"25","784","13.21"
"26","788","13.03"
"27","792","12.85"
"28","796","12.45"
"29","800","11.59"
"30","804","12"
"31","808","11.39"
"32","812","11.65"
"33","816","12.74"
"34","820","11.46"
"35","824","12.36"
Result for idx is 12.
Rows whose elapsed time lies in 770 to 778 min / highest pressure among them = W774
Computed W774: 12.37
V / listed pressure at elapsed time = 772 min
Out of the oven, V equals 11.91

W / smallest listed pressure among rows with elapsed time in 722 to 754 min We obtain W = 11.55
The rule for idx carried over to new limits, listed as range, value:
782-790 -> 13.1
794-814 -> 11.8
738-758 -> 12.1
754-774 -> 12.4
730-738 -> 11.6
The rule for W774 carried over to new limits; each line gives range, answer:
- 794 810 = 12.45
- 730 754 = 12.94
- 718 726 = 12.35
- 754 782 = 12.57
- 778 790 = 13.21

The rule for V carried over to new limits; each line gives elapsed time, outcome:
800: 11.59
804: 12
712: 12.23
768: 12.27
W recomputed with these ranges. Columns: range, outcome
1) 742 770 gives 11.57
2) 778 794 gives 12.49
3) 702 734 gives 11.09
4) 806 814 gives 11.39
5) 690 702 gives 11.81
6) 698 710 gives 11.64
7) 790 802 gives 11.59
